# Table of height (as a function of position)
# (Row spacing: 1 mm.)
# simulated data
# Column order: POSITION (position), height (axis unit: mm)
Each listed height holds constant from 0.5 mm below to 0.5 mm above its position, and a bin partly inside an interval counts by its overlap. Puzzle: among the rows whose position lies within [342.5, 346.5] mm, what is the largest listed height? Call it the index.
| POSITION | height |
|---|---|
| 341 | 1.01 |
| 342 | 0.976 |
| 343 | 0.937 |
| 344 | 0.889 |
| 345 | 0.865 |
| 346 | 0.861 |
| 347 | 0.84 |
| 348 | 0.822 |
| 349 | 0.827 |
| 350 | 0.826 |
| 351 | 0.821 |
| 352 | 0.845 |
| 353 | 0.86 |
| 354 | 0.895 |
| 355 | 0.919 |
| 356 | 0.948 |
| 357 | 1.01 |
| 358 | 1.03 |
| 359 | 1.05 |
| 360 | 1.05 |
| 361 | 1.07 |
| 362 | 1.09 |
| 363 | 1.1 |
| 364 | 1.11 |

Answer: 0.937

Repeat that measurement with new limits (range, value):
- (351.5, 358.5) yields 1.03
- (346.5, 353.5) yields 0.86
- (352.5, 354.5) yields 0.895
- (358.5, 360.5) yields 1.05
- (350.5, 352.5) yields 0.845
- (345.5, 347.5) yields 0.861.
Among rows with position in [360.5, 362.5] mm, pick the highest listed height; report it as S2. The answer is 1.09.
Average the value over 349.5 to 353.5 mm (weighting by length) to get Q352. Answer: 0.838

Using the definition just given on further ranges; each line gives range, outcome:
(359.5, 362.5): 1.07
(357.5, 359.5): 1.04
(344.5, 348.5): 0.847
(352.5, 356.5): 0.905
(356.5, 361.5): 1.04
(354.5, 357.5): 0.959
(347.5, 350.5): 0.825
